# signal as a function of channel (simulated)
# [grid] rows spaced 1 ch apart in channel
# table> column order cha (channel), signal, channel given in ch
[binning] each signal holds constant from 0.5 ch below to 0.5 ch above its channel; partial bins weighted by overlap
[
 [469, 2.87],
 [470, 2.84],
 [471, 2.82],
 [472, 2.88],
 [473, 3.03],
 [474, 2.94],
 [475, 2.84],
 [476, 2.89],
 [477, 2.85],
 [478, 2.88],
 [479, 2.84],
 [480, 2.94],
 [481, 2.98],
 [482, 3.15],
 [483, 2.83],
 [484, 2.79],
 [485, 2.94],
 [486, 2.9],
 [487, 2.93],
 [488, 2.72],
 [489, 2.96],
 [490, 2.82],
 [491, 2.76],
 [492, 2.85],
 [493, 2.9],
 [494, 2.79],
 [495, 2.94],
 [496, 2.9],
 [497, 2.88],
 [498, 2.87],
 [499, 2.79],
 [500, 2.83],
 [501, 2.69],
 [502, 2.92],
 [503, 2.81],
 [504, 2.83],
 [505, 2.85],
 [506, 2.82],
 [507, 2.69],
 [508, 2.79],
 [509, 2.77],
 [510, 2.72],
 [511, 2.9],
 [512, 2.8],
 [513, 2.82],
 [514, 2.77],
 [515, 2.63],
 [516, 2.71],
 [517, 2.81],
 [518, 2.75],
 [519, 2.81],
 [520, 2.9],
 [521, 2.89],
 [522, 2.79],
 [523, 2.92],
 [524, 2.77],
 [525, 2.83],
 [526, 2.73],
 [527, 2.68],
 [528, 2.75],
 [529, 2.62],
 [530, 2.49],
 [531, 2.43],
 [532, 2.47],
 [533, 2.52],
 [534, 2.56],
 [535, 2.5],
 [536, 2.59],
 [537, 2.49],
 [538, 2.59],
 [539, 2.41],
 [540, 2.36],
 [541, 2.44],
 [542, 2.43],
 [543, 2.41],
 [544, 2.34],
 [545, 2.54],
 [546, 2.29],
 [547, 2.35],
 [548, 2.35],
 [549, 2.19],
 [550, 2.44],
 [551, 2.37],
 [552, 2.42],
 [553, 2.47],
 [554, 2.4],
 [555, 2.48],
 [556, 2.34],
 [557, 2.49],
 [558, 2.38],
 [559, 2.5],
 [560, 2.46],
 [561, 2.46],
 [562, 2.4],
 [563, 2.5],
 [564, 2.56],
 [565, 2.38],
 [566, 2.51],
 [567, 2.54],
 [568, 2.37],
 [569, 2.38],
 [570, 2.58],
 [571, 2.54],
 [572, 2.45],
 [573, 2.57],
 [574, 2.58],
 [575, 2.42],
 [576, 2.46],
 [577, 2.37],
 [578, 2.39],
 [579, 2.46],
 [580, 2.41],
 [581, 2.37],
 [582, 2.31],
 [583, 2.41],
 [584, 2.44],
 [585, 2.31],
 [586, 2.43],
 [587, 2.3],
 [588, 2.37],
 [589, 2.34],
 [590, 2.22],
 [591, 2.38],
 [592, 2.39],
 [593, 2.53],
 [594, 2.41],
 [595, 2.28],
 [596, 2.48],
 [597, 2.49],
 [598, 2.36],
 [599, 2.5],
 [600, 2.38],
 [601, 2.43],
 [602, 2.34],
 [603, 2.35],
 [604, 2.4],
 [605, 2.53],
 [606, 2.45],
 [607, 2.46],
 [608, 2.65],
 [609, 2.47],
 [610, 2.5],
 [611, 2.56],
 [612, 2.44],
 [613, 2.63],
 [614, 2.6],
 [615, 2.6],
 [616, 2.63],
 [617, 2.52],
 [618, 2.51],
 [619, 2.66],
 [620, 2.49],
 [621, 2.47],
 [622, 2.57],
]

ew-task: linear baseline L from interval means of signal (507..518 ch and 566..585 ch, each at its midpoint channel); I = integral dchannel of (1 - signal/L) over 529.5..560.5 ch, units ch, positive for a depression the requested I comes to 2.0 ch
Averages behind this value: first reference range 2.77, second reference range 2.45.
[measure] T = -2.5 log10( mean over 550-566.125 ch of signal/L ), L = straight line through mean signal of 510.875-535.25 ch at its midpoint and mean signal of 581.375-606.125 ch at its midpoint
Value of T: 0.05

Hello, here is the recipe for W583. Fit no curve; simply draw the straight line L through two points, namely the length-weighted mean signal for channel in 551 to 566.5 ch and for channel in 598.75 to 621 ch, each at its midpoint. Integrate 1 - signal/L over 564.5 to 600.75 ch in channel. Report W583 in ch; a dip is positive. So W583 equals 0.8 ch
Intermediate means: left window 2.45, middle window 2.42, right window 2.5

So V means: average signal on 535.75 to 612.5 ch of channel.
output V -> 2.43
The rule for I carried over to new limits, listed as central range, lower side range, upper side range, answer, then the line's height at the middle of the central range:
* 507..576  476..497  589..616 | 3.2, 2.68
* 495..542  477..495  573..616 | 0.6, 2.75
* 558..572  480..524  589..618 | 0.7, 2.6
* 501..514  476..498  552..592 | -0.1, 2.77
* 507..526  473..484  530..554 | -1.2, 2.63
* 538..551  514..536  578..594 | 1.0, 2.59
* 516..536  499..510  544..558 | -0.6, 2.61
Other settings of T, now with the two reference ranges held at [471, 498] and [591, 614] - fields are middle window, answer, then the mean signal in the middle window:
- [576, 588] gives 0.07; 2.38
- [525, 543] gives 0.07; 2.54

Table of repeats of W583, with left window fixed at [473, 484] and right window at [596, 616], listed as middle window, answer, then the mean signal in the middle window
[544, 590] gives 3.42 ch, 2.42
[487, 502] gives 0.10 ch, 2.84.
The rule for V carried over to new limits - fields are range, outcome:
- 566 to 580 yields 2.47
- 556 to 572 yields 2.47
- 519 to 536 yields 2.68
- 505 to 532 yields 2.75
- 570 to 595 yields 2.41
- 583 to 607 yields 2.4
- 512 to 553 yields 2.58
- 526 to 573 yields 2.47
